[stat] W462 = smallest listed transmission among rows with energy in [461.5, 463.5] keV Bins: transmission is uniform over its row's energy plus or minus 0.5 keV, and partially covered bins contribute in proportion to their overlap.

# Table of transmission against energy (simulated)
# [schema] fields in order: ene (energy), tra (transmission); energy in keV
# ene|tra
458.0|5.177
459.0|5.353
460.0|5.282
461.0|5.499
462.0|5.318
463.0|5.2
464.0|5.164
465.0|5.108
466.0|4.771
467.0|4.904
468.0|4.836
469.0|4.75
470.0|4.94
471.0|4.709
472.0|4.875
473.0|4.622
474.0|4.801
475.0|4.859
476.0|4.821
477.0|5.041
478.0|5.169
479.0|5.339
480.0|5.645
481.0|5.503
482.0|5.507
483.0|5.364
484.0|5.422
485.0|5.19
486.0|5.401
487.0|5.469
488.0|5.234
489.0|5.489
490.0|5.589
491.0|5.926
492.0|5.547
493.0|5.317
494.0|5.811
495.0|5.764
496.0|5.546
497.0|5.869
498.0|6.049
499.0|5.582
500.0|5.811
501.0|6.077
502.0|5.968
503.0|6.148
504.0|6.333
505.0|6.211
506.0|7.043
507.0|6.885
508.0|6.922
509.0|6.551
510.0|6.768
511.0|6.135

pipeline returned 5.2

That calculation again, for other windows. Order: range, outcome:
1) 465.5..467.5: 4.771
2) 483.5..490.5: 5.19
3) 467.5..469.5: 4.75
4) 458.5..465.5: 5.108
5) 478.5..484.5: 5.339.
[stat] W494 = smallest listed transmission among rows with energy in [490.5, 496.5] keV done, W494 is 5.317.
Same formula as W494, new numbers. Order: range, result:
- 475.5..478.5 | 4.821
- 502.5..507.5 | 6.148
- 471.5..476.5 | 4.622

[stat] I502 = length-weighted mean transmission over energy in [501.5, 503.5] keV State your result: 6.06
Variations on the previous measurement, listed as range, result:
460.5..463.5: 5.34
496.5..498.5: 5.96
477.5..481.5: 5.41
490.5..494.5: 5.65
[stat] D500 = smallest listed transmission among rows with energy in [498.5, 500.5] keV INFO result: 5.582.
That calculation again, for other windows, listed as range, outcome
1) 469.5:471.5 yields 4.709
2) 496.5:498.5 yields 5.869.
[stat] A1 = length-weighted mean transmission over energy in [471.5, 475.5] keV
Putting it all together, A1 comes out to 4.79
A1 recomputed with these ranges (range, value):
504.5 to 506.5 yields 6.63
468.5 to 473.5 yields 4.78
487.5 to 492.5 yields 5.56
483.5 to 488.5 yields 5.34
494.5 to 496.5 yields 5.66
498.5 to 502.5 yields 5.86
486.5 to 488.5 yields 5.35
